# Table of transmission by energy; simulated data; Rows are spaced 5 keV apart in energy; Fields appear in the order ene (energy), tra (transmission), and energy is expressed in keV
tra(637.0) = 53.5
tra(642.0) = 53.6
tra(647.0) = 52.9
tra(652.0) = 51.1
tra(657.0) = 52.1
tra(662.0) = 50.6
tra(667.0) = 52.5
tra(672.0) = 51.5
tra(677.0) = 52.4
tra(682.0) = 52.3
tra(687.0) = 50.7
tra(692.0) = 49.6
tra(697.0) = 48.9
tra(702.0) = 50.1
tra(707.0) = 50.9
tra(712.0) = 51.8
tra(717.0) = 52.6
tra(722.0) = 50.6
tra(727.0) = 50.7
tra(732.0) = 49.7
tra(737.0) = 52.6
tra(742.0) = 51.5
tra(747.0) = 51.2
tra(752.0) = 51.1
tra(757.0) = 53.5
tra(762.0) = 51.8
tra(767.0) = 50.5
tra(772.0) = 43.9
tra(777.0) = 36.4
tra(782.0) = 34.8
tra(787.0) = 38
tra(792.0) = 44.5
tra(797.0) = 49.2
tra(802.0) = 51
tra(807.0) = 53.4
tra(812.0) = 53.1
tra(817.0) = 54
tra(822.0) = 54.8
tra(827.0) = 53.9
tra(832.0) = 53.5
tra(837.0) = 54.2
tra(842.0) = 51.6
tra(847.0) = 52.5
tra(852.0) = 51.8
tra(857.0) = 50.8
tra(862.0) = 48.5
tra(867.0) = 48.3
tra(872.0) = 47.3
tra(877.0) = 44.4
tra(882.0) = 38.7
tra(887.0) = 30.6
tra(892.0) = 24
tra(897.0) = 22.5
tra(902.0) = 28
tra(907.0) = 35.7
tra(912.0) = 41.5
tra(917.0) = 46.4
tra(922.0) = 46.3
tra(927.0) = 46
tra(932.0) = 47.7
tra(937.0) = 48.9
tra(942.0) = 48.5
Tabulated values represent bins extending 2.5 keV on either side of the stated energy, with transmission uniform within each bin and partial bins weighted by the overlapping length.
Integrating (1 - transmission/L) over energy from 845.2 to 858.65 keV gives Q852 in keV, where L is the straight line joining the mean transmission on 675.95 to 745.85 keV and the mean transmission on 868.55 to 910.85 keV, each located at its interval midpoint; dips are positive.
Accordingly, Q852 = -4.9 keV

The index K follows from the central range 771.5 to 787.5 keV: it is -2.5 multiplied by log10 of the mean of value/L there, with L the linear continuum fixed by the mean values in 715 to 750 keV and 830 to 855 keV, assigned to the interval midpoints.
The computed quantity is 0.35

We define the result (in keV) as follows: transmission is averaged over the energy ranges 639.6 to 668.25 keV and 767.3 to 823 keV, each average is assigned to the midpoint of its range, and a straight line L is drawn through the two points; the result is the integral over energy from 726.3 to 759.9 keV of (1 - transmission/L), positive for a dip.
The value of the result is -2.0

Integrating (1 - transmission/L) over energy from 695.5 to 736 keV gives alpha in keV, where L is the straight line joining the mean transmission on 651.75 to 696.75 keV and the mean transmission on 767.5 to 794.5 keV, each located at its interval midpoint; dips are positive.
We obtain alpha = -3.3 keV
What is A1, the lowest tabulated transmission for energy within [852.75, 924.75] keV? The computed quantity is 22.5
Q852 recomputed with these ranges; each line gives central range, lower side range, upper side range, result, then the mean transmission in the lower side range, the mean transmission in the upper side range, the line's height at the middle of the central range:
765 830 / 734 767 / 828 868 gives 5.26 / 51.8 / 51.6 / 51.7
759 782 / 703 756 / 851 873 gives 2.75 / 51.3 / 49.3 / 50.7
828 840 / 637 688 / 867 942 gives -2.88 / 52.1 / 39.8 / 43.3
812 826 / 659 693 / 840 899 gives -2.85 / 51.5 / 42.7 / 45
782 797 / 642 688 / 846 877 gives 2.61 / 51.9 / 49.3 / 50.3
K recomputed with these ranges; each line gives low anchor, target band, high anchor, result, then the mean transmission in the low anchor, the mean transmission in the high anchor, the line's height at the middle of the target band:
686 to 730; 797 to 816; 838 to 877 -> -0.04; 50.6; 49.9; 50.2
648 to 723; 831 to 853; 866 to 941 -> -0.22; 51.2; 39.8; 43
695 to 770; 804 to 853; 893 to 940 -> -0.18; 51.1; 39.9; 45.3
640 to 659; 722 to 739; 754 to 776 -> -0.02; 52.4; 49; 50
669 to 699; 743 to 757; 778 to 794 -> -0.20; 51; 38.7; 43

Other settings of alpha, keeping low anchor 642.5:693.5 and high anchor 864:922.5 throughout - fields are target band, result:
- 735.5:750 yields -1.44 keV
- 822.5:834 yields -3.37 keV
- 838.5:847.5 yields -2.53 keV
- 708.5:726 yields -1.06 keV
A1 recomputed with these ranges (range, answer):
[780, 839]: 34.8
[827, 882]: 38.7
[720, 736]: 49.7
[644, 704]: 48.9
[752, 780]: 36.4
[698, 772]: 43.9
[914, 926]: 46.3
